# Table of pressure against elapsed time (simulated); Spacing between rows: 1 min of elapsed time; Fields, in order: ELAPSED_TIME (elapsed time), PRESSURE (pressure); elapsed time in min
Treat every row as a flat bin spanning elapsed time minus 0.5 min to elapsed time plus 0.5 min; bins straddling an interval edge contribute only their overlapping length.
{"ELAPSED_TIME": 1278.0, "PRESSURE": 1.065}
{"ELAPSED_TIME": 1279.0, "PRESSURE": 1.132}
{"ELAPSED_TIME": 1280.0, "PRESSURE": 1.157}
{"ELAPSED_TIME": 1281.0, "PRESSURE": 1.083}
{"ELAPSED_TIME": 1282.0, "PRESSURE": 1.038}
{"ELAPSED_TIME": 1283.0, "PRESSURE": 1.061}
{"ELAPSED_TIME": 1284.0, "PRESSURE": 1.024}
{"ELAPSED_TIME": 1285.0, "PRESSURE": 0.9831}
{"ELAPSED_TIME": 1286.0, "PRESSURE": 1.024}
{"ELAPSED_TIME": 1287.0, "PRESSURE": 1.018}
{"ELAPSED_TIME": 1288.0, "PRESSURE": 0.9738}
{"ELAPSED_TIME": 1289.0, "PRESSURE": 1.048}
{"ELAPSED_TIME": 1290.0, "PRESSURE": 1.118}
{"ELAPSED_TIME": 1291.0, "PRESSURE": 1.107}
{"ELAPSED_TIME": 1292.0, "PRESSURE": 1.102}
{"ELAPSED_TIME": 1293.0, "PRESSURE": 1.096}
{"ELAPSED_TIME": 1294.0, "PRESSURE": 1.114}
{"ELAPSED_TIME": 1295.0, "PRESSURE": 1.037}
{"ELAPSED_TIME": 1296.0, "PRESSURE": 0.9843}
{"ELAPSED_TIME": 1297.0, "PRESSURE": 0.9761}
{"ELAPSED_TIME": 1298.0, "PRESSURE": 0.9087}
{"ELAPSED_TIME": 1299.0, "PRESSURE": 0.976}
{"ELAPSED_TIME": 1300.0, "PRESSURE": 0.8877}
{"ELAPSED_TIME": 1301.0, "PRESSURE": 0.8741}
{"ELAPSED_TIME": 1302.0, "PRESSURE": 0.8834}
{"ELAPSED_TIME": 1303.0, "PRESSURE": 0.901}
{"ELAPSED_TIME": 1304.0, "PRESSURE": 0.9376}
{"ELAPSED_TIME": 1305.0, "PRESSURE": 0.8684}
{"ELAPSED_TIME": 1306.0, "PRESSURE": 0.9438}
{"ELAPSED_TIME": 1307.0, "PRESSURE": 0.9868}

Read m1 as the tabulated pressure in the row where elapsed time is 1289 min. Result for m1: 1.048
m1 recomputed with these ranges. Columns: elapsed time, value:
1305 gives 0.8684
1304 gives 0.9376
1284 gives 1.024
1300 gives 0.8877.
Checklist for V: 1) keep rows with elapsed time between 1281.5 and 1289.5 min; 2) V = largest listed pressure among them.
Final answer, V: 1.061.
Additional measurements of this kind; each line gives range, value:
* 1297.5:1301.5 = 0.976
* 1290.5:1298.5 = 1.114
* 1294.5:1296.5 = 1.037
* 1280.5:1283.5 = 1.083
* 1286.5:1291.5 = 1.118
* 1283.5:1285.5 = 1.024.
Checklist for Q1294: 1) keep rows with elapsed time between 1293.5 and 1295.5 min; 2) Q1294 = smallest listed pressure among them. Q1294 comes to 1.037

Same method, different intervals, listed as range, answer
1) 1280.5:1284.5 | 1.024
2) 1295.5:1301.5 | 0.8741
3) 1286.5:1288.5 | 0.9738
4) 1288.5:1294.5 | 1.048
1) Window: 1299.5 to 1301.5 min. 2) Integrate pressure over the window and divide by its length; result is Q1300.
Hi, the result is 0.881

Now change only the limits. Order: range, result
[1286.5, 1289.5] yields 1.01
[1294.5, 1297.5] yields 0.999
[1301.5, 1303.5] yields 0.892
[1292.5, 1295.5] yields 1.08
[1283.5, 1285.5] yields 1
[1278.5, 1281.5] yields 1.12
